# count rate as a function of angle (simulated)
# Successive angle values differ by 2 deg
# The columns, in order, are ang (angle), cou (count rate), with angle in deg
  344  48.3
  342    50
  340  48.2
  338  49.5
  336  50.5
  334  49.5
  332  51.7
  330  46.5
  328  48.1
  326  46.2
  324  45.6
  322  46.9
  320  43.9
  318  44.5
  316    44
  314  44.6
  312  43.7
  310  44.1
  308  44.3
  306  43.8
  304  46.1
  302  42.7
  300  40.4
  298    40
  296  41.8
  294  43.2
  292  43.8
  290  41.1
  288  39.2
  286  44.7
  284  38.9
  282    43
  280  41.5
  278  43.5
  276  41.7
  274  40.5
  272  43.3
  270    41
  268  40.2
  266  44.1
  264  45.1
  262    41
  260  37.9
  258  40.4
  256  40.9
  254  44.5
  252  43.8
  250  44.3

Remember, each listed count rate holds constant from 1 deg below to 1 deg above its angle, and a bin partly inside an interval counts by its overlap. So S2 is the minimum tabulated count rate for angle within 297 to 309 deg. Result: 40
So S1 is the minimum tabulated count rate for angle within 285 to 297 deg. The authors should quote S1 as 39.2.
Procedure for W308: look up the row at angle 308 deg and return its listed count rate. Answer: 44.3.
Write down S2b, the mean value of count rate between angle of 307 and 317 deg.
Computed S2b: 44.1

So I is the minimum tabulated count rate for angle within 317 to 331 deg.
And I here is 43.9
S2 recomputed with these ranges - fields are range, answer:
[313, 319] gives 44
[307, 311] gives 44.1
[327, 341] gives 46.5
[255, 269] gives 37.9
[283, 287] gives 38.9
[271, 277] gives 40.5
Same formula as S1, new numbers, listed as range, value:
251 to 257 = 40.9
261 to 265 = 41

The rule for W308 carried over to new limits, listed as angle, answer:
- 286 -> 44.7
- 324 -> 45.6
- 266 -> 44.1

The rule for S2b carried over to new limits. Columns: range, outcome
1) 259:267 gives 42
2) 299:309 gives 43.5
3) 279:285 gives 41.1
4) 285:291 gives 41.7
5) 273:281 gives 41.8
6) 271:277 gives 41.8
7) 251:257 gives 43.1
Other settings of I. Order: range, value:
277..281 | 41.5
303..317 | 43.7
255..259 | 40.4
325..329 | 46.2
